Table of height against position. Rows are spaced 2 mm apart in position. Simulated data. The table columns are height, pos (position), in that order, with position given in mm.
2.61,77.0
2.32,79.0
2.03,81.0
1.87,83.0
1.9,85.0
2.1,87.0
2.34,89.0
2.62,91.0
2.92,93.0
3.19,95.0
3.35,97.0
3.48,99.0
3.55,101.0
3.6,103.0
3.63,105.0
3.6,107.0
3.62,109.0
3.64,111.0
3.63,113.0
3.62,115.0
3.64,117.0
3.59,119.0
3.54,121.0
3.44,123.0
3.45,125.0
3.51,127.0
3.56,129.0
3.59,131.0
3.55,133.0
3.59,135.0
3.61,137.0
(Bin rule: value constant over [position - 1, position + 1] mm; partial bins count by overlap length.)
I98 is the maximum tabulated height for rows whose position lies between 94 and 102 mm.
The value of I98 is 3.55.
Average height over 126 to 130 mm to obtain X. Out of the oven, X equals 3.54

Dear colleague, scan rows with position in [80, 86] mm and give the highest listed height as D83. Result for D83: 2.03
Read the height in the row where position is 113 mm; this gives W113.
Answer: 3.63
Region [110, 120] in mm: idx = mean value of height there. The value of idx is 3.62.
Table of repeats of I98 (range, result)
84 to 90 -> 2.34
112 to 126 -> 3.64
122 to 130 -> 3.56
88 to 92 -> 2.62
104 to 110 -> 3.63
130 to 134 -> 3.59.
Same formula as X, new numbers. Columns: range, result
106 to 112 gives 3.62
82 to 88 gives 1.96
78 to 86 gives 2.03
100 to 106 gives 3.59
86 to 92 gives 2.35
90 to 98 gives 3.02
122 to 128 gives 3.47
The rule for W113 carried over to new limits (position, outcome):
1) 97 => 3.35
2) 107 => 3.6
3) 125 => 3.45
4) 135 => 3.59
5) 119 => 3.59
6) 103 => 3.6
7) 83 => 1.87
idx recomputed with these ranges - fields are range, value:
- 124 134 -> 3.53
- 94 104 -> 3.43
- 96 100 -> 3.42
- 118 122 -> 3.56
